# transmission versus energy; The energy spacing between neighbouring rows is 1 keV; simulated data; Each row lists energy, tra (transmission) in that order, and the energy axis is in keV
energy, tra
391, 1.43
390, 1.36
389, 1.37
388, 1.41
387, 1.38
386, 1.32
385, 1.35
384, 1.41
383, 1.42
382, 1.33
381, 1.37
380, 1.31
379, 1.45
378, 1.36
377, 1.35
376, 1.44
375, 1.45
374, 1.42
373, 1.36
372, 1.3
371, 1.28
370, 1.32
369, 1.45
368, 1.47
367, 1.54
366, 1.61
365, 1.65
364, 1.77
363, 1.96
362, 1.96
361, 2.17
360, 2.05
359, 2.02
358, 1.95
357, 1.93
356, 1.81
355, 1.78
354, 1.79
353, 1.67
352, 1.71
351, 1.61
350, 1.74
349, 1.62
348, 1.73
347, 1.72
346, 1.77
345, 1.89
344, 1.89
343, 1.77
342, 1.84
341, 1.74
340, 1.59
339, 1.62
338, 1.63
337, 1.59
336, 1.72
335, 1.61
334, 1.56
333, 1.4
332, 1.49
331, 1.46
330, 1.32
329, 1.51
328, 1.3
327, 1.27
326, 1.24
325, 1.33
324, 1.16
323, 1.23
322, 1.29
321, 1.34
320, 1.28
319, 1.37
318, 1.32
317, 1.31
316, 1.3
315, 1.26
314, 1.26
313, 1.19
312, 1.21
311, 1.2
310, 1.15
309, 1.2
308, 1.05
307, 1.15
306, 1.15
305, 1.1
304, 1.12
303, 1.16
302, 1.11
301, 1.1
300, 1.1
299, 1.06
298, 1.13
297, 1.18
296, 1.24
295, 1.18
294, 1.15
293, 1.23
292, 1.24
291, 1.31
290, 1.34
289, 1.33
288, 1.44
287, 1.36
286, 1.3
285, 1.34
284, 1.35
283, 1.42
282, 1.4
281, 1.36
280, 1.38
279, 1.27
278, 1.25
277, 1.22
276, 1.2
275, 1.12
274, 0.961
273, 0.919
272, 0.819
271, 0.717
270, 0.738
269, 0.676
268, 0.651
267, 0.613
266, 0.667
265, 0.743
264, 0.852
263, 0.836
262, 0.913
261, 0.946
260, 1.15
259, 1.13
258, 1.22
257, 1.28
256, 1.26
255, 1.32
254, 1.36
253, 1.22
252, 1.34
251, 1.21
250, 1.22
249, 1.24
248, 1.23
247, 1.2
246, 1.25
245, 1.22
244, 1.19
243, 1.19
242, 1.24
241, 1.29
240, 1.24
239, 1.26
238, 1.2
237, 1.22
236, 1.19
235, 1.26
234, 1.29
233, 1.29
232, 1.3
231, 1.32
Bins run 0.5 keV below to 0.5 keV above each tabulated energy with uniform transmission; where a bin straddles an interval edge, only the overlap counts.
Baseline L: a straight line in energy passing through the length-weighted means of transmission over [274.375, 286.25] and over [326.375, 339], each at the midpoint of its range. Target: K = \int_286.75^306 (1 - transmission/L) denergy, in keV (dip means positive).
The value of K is 2.2 keV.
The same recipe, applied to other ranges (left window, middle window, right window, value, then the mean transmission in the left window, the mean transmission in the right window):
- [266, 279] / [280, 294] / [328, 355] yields -3.57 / 0.912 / 1.65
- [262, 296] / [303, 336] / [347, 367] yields 4.06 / 1.1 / 1.81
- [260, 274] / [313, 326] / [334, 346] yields 1.54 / 0.796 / 1.71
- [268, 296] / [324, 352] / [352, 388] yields -2.95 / 1.18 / 1.58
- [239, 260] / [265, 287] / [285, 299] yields 3.31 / 1.24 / 1.26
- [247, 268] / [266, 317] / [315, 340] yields 3.61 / 1.08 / 1.4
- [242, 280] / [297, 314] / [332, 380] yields 2.57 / 1.07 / 1.66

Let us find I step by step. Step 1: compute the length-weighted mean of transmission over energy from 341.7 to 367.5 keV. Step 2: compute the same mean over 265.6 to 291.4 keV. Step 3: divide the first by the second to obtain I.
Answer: 1.6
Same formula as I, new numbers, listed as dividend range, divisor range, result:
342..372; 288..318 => 1.45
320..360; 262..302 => 1.45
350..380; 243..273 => 1.57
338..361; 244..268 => 1.63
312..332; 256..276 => 1.44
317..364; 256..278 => 1.73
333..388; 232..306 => 1.40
